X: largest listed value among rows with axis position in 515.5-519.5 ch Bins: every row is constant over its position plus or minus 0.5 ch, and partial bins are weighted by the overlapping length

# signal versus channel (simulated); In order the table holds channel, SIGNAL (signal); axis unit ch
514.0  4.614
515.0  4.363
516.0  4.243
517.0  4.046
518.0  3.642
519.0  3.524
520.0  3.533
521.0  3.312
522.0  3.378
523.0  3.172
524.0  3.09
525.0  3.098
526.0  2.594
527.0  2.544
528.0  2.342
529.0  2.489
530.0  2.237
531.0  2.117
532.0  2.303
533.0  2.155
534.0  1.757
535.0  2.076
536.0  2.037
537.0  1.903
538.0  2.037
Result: 4.243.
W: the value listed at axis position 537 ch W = 1.903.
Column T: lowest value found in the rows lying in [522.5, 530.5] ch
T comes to 2.237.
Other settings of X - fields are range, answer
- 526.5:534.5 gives 2.544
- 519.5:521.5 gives 3.533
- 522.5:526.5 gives 3.172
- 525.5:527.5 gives 2.594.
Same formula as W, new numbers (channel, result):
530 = 2.237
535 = 2.076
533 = 2.155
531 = 2.117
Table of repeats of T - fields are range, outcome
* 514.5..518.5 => 3.642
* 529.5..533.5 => 2.117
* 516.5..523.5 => 3.172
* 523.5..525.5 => 3.09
